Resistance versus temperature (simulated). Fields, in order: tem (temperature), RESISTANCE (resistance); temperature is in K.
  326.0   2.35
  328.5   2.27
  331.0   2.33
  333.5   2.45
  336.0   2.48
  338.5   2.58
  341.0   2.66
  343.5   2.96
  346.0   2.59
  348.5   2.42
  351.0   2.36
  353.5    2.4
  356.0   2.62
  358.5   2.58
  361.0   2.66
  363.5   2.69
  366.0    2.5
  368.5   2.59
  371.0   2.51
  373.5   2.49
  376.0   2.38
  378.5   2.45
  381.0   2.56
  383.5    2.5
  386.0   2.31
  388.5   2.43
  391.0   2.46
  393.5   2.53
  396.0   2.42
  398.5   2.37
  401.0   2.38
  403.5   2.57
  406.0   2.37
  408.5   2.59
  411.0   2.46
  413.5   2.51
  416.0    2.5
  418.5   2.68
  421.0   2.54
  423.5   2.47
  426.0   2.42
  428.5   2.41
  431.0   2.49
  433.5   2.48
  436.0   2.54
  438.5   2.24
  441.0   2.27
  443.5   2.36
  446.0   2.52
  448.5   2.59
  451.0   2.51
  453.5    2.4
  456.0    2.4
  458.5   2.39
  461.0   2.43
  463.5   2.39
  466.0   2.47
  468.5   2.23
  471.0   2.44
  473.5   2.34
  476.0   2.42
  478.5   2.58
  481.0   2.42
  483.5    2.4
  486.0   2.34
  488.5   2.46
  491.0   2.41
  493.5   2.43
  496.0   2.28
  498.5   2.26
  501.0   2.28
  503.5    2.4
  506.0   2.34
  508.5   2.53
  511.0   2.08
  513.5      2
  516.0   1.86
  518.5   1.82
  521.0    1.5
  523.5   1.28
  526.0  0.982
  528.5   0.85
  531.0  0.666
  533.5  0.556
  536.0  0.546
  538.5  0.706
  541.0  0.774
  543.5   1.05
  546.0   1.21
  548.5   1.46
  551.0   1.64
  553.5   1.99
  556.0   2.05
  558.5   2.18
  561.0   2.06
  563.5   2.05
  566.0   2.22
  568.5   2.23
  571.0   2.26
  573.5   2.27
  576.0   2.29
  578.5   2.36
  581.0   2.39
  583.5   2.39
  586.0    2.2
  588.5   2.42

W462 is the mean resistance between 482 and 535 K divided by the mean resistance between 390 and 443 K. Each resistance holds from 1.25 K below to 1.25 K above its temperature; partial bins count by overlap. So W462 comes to 0.77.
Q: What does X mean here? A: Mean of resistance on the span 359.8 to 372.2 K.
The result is 2.59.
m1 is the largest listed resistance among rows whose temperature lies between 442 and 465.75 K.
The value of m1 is 2.59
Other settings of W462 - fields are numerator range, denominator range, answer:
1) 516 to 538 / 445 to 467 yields 0.43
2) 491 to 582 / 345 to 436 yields 0.71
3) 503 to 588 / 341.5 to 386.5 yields 0.69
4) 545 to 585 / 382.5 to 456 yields 0.84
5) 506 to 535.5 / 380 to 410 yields 0.60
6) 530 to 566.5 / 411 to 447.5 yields 0.57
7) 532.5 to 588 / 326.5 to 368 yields 0.70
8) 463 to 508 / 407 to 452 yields 0.96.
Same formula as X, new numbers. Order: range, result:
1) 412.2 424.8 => 2.54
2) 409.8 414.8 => 2.49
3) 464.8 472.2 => 2.38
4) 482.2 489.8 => 2.4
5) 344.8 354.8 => 2.44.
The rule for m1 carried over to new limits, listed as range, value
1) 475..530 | 2.58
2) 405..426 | 2.68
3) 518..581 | 2.39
